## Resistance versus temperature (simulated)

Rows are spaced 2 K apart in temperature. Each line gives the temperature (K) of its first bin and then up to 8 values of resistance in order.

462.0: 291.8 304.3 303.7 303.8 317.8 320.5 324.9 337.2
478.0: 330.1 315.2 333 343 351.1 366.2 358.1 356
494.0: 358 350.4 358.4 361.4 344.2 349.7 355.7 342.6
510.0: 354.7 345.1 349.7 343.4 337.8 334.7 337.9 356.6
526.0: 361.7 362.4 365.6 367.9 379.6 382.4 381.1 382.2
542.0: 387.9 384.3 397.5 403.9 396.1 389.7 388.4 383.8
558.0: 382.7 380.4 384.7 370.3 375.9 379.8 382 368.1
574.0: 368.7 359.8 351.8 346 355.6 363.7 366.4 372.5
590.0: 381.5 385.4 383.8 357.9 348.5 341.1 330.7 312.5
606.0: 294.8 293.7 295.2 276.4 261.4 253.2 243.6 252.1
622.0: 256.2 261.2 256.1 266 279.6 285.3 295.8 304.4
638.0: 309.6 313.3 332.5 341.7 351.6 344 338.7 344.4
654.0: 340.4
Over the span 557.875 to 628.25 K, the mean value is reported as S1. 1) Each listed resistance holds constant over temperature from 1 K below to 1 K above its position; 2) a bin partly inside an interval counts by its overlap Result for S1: 332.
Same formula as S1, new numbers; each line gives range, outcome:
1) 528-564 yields 384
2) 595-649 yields 298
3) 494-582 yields 367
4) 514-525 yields 343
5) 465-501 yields 338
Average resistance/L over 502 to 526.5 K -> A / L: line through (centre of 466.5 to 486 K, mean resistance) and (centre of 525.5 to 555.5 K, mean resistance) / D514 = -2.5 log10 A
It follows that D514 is 0.04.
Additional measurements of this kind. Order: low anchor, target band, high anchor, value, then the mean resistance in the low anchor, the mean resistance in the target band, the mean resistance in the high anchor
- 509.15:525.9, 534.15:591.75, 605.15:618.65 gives -0.21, 346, 378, 275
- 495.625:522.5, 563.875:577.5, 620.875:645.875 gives -0.16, 348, 371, 294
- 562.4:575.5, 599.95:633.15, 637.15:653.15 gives 0.25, 374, 278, 335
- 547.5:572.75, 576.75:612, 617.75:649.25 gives -0.01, 383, 344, 295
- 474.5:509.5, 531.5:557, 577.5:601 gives -0.09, 347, 387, 363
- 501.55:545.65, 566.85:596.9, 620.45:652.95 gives -0.12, 360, 368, 304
